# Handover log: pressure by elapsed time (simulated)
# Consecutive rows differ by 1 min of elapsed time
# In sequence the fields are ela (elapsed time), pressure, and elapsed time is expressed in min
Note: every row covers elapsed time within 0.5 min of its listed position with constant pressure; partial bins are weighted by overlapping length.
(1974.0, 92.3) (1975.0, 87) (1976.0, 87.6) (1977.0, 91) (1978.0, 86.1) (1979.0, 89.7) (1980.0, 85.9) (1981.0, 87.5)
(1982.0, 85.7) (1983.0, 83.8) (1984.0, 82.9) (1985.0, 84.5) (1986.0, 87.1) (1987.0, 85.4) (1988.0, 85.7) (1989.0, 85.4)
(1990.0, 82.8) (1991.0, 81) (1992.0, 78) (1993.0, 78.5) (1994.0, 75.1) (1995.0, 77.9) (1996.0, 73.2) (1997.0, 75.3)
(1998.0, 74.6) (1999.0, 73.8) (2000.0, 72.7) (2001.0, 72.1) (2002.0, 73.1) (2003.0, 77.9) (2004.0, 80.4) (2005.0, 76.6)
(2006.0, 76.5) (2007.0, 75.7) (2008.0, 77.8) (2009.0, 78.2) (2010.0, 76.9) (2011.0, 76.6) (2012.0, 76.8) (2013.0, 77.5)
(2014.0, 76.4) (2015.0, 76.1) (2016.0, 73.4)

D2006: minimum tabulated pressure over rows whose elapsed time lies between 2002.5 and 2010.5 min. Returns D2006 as 75.7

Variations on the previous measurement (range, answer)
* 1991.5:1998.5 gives 73.2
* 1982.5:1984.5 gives 82.9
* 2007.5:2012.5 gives 76.6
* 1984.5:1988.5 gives 84.5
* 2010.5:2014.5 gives 76.4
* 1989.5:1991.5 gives 81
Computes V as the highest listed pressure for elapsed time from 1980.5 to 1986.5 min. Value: 87.5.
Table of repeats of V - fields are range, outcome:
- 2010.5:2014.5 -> 77.5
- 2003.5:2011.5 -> 80.4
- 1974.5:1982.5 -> 91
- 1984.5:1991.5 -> 87.1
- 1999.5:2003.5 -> 77.9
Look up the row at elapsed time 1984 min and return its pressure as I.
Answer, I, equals 82.9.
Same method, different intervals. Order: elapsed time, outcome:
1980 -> 85.9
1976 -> 87.6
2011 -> 76.6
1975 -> 87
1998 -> 74.6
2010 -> 76.9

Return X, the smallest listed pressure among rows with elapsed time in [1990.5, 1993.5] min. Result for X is 78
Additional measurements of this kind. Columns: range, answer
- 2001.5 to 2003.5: 73.1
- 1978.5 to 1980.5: 85.9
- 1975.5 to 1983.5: 83.8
